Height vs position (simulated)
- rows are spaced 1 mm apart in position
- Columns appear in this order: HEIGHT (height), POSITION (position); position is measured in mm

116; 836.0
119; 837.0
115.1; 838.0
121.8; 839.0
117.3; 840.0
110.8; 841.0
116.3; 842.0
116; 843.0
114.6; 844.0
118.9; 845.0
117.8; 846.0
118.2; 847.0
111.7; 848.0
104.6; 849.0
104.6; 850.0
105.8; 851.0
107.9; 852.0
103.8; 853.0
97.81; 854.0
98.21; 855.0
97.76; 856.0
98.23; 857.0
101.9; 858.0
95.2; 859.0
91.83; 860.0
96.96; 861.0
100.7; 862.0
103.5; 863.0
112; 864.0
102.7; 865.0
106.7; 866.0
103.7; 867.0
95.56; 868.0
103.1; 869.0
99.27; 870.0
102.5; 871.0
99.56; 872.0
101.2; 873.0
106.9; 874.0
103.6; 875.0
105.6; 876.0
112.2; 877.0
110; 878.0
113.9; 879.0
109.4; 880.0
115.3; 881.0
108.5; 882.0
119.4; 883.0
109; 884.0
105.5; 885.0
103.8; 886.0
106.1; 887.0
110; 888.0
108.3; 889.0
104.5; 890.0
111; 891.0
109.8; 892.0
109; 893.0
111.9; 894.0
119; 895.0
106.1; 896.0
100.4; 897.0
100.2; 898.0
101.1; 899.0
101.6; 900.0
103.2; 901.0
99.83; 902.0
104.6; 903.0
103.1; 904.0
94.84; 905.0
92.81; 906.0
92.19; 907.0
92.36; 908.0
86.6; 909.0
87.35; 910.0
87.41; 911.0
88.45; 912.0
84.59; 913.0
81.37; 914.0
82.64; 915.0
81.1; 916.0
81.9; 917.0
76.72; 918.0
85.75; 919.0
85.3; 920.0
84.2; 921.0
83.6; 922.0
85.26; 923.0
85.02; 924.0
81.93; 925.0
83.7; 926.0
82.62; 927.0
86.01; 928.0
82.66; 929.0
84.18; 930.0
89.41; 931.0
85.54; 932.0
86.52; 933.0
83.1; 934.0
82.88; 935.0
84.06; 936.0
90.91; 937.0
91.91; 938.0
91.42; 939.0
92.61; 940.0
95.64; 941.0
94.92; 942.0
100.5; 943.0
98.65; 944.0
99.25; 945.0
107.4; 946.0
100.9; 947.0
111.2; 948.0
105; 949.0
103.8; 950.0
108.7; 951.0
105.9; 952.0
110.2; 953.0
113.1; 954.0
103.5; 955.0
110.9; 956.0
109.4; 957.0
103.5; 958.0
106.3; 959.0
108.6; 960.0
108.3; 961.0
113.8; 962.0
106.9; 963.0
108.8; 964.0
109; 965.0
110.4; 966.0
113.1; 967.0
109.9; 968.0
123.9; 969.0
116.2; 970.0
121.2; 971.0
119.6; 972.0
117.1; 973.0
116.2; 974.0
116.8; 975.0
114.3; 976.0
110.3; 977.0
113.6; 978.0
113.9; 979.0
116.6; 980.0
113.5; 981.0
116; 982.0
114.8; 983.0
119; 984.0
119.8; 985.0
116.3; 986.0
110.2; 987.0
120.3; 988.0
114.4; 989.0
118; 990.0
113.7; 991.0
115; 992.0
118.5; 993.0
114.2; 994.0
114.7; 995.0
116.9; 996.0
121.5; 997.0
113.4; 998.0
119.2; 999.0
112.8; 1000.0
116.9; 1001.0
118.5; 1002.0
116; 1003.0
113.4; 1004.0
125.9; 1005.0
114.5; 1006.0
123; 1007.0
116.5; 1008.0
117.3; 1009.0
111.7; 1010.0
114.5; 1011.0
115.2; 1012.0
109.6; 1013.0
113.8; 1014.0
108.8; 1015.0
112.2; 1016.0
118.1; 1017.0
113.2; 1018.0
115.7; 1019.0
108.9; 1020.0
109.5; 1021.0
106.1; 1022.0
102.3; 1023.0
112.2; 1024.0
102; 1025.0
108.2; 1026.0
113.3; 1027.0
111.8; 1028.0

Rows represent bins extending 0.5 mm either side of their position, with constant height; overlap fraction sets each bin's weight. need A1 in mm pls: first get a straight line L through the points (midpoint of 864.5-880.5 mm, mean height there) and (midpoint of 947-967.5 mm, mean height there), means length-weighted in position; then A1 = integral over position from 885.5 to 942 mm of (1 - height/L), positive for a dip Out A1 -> 7.12 mm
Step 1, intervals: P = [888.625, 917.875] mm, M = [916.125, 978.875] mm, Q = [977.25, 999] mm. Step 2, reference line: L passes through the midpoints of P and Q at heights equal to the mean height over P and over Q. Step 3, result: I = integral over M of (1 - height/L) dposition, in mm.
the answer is 4.3 mm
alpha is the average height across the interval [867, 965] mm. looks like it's 98.7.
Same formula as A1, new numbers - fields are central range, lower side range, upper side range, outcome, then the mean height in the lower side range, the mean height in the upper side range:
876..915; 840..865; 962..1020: 2.3 mm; 106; 115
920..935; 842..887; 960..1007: 3.6 mm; 106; 115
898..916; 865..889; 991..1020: 2.6 mm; 107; 116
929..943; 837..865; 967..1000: 3.0 mm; 108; 116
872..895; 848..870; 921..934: -3.2 mm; 102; 84.6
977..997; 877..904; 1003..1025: -0.7 mm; 108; 113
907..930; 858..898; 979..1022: 5.2 mm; 106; 115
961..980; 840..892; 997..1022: -0.2 mm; 106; 115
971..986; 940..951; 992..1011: -0.7 mm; 102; 117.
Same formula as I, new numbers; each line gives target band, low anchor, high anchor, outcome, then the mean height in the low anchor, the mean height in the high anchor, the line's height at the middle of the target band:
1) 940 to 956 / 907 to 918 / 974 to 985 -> -0.4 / 85.3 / 115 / 101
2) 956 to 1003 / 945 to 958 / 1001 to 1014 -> -1.2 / 107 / 116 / 112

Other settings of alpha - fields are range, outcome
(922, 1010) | 107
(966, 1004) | 116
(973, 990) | 116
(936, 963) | 103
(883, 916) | 100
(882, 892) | 109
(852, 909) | 104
